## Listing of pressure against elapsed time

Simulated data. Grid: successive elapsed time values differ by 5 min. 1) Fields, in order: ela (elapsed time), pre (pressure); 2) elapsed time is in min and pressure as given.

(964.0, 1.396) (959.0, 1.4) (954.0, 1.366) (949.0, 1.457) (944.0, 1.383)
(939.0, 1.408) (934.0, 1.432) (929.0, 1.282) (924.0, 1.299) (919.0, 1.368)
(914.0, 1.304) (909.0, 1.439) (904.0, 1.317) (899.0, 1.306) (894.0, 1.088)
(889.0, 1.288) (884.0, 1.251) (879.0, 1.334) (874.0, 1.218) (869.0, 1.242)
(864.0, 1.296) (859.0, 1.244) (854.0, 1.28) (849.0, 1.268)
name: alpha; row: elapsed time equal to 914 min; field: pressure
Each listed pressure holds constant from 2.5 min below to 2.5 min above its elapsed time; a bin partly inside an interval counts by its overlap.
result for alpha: 1.304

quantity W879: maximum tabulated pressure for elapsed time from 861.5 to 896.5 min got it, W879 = 1.334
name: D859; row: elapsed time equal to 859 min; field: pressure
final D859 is 1.244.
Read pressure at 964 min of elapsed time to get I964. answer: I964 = 1.396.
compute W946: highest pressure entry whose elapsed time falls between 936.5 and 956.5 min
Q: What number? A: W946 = 1.457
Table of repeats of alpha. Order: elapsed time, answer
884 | 1.251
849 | 1.268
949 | 1.457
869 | 1.242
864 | 1.296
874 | 1.218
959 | 1.4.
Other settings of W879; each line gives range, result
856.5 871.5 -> 1.296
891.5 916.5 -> 1.439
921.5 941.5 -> 1.432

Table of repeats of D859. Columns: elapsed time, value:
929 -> 1.282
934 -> 1.432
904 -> 1.317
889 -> 1.288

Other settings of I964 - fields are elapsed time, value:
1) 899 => 1.306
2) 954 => 1.366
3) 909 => 1.439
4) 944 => 1.383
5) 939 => 1.408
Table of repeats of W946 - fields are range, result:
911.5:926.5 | 1.368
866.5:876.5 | 1.242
